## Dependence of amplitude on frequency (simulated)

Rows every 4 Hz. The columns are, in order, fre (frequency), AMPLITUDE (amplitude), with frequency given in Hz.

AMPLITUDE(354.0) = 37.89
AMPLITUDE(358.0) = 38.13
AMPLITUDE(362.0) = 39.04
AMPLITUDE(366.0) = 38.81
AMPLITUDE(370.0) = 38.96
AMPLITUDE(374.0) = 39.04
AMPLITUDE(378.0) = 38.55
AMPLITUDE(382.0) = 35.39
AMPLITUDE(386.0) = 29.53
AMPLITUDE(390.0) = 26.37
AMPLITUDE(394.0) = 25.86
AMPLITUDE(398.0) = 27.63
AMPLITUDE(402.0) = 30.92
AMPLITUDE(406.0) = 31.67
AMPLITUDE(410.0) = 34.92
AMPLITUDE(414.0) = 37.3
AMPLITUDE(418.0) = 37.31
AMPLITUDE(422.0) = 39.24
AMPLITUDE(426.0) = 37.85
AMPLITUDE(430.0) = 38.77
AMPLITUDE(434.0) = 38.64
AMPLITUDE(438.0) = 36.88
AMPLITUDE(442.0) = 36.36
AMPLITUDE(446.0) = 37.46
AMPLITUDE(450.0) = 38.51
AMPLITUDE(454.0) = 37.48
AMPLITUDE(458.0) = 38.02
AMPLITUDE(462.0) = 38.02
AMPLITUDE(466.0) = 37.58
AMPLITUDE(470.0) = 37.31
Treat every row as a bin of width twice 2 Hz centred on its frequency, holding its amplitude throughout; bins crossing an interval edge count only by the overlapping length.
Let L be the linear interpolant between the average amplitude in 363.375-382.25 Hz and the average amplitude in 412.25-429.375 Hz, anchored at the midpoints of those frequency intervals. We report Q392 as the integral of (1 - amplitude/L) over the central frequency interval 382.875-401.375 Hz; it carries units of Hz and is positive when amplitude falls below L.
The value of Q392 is 4.9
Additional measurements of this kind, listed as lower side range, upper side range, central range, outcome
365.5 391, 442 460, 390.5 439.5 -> 2.85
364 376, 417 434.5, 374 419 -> 7.19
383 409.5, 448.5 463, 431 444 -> -0.79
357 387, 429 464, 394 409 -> 3.08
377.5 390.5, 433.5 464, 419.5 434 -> -1.09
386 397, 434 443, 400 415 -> -1.50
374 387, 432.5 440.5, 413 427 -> -0.36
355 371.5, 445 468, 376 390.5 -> 2.04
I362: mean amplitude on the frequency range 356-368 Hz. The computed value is 38.7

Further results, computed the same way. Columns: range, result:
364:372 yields 38.9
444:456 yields 37.8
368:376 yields 39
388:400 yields 26.6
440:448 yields 36.9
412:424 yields 38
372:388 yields 35.6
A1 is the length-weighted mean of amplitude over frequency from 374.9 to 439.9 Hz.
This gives 34.3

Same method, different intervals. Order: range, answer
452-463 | 37.8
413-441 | 38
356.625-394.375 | 35.3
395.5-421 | 33.4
